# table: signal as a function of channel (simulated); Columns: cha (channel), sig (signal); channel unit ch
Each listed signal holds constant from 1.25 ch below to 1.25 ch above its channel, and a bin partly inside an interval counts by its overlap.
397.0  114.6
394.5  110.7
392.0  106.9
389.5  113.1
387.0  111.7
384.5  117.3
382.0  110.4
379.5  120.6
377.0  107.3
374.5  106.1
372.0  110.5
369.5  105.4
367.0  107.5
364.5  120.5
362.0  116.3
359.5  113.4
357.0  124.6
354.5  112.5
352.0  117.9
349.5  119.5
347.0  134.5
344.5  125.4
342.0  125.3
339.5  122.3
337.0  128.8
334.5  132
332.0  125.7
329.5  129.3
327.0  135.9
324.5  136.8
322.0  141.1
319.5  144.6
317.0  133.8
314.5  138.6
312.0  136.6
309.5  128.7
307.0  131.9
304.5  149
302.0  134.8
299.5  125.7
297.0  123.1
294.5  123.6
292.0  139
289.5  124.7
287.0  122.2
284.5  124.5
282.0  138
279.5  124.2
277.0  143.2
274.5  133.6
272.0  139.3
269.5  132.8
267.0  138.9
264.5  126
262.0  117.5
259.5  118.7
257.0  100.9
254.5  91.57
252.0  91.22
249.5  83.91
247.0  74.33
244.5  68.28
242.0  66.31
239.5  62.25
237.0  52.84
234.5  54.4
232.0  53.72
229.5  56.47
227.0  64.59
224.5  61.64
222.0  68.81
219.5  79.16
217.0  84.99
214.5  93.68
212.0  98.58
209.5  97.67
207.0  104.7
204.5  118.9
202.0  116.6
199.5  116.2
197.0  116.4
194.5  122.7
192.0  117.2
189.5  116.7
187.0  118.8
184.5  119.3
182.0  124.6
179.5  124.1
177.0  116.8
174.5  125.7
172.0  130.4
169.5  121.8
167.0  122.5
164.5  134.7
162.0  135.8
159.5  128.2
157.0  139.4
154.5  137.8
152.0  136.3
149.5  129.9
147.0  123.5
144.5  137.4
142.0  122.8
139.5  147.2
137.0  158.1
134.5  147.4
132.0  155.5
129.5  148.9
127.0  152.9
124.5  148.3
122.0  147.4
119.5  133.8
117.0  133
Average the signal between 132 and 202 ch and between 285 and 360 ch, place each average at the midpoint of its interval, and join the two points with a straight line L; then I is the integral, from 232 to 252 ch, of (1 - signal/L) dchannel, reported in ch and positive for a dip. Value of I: 9.6 ch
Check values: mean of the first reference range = 129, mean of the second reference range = 129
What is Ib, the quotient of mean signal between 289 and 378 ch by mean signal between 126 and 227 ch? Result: 1.04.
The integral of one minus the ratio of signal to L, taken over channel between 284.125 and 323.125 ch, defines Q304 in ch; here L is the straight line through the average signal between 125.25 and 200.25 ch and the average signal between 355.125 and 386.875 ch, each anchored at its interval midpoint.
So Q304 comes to -4.5 ch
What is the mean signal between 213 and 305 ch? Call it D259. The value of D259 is 102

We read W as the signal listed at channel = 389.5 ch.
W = 113.1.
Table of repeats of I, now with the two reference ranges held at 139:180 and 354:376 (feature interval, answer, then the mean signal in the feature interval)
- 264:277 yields -1.6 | 135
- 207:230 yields 8.2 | 80.5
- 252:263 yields 1.5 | 105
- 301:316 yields -2.4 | 137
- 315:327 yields -2.3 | 139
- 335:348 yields -1.4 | 127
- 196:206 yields 0.8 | 117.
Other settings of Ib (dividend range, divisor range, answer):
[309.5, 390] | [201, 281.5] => 1.30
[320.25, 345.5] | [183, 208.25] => 1.12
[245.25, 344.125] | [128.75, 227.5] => 1.05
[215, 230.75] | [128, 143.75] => 0.48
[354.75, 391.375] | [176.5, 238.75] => 1.18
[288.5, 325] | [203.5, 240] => 1.75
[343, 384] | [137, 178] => 0.88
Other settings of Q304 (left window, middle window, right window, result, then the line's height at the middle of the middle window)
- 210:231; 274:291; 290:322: -1.7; 118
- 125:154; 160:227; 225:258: -3.8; 104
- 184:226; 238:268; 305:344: 5.5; 115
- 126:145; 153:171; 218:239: -1.3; 122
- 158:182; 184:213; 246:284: 2.4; 124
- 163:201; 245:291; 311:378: 2.1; 123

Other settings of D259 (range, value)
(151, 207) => 124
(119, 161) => 141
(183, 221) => 108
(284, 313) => 130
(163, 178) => 126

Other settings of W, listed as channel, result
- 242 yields 66.31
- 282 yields 138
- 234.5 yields 54.4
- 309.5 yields 128.7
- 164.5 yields 134.7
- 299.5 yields 125.7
